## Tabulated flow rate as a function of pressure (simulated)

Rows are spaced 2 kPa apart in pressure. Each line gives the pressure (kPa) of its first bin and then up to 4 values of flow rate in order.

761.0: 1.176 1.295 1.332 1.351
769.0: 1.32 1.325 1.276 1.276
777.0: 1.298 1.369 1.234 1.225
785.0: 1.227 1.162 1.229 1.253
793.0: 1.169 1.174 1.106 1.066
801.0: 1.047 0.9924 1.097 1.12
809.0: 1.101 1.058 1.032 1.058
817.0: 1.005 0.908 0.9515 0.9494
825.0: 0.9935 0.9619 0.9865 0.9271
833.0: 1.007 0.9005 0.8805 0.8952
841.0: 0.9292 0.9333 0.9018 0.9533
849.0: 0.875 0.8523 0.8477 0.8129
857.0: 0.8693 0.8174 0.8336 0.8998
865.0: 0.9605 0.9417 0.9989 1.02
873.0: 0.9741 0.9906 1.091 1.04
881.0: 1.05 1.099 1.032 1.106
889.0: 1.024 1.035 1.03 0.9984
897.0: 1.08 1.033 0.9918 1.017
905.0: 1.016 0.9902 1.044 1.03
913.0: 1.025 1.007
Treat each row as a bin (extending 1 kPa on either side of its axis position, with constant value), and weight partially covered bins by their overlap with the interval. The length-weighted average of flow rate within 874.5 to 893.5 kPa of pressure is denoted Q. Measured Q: 1.05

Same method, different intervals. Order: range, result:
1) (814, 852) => 0.94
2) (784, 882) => 0.997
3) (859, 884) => 0.985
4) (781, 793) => 1.22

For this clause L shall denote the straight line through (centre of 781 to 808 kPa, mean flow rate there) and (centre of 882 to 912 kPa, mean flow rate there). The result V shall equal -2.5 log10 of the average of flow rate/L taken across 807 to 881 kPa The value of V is 0.15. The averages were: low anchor 1.15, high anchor 1.04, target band 0.953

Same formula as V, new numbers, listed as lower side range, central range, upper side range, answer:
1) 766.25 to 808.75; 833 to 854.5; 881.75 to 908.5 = 0.23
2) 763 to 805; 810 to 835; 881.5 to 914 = 0.18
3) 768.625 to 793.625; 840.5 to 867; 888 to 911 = 0.25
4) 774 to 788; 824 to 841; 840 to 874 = 0.08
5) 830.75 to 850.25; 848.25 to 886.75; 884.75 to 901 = 0.04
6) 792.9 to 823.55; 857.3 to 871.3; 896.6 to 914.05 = 0.13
